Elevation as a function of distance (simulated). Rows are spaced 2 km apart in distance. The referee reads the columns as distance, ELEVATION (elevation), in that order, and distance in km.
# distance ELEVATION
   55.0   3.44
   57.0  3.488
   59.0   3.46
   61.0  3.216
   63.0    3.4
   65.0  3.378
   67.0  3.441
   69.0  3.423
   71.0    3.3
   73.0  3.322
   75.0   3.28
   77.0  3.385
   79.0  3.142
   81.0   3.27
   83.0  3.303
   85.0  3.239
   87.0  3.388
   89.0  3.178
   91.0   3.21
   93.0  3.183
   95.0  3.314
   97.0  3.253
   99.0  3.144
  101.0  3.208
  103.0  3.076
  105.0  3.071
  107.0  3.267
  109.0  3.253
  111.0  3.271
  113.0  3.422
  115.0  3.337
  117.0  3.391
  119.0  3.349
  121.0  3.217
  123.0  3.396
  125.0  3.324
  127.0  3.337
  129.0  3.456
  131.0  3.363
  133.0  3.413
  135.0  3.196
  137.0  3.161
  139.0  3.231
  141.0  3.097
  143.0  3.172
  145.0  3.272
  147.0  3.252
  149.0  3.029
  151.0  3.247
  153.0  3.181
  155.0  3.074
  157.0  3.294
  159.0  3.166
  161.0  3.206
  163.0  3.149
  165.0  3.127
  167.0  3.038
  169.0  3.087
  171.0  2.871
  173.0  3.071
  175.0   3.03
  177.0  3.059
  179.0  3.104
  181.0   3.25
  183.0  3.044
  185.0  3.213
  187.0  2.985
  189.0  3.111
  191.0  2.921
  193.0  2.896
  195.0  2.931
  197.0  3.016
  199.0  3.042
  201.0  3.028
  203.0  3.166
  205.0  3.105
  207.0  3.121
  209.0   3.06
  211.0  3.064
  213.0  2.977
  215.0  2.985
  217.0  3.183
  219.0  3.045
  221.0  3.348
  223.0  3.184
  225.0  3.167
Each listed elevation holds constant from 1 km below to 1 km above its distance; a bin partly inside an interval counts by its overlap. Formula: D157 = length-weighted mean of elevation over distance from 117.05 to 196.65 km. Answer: 3.16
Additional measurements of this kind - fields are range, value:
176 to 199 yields 3.05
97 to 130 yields 3.28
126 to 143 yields 3.28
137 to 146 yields 3.19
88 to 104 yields 3.2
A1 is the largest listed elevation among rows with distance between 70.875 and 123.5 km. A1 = 3.422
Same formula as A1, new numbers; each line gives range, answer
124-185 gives 3.456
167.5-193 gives 3.25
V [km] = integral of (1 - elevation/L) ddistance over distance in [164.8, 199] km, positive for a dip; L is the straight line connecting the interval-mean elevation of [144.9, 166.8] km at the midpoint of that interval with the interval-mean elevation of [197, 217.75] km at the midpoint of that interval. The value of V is 0.9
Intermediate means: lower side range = 3.17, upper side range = 3.07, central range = 3.04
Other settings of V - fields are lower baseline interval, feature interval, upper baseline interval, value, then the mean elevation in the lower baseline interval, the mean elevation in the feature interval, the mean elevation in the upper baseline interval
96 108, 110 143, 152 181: -1.7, 3.17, 3.31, 3.11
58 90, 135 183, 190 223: 0.2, 3.32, 3.14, 3.06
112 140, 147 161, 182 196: 0.1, 3.33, 3.17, 3.01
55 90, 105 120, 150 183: -0.3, 3.33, 3.31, 3.12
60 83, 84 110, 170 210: 0.4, 3.32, 3.21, 3.05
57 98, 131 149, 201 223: 0.0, 3.31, 3.22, 3.11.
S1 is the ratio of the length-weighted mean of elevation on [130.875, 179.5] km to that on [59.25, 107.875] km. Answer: 1.0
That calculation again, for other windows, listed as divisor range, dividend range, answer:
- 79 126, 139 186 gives 0.96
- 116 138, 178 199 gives 0.92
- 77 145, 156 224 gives 0.95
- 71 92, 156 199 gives 0.94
